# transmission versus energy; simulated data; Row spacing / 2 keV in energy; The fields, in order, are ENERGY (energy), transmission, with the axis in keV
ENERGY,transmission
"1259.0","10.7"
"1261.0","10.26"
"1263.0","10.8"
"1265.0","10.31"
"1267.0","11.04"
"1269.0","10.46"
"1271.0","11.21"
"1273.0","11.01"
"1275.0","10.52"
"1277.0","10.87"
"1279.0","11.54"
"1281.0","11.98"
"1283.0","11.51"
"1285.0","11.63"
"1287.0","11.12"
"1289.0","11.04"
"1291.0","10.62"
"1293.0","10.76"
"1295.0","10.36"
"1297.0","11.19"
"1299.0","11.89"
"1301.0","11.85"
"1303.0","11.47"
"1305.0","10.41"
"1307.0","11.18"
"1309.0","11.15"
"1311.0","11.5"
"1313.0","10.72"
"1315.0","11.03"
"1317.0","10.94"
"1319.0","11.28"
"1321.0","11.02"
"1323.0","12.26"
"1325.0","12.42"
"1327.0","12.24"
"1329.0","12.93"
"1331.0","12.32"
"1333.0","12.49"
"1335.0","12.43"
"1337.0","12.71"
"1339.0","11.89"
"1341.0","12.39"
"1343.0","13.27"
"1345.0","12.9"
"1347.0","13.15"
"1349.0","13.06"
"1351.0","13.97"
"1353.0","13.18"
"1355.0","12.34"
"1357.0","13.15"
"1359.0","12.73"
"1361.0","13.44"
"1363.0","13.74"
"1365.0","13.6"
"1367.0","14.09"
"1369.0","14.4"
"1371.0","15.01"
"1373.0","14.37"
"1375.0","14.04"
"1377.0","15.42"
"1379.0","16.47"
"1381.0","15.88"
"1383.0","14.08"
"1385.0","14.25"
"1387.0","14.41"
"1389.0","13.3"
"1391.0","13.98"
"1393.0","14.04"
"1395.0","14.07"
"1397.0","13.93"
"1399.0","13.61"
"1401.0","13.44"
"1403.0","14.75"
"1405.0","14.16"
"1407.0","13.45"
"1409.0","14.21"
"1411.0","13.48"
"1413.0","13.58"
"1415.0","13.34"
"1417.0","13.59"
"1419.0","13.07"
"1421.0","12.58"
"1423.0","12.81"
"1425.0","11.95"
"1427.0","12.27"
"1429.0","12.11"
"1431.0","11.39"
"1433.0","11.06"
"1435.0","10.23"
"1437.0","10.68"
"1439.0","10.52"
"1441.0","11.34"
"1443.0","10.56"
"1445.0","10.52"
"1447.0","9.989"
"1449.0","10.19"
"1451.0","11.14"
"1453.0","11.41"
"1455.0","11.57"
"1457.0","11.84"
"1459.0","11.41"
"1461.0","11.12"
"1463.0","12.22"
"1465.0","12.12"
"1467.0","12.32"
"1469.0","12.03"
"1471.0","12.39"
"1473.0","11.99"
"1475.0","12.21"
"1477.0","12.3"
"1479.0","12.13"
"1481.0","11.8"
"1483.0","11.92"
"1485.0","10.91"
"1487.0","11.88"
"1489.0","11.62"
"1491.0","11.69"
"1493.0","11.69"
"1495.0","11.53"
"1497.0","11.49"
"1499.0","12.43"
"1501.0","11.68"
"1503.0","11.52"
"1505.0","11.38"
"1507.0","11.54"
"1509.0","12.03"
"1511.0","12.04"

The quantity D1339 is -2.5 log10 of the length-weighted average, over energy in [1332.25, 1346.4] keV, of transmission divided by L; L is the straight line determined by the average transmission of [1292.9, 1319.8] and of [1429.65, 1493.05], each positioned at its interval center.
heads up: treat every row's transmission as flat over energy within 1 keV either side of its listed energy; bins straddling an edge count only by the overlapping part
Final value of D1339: -0.13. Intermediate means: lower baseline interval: 11.1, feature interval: 12.6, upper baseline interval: 11.4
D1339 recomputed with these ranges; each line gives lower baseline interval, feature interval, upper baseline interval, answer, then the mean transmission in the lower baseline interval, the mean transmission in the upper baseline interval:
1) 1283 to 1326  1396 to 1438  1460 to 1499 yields -0.11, 11.2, 11.9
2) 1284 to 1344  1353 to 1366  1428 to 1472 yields -0.15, 11.6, 11.3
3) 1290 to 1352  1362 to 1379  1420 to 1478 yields -0.23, 11.9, 11.5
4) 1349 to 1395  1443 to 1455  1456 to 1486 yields 0.16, 14.1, 11.9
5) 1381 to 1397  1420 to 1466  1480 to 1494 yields 0.13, 14.1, 11.6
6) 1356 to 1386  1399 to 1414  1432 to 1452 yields -0.11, 14.3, 10.6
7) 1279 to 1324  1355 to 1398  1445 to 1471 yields -0.24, 11.2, 11.4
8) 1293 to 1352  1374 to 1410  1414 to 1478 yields -0.21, 11.9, 11.7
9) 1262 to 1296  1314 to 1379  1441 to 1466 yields -0.17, 11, 11.2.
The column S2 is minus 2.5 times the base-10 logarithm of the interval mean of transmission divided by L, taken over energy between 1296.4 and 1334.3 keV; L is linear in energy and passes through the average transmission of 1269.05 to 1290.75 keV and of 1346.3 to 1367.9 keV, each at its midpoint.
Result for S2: 0.05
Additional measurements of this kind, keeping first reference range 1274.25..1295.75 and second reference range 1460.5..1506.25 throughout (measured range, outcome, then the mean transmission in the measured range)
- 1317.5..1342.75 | -0.086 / 12.2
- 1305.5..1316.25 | 0.012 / 11.1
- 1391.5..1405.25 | -0.210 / 14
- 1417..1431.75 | -0.071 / 12.4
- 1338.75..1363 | -0.149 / 13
